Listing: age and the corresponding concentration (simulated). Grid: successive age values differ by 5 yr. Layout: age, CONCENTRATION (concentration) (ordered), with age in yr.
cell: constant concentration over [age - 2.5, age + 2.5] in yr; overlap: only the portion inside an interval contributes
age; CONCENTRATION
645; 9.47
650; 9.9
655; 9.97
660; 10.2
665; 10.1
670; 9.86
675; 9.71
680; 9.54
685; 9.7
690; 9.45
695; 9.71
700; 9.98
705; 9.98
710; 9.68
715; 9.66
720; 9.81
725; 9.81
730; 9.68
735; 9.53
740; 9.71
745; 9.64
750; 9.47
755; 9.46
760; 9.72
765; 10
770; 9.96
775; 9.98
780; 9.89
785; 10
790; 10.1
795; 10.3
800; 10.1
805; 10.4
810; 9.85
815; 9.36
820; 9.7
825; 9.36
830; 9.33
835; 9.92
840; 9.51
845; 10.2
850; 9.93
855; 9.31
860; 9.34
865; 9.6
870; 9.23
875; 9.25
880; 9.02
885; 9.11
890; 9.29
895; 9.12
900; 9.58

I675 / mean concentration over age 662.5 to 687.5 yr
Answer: 9.78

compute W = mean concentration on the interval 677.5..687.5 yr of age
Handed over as 9.62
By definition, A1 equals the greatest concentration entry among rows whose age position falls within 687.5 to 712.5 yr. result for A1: 9.98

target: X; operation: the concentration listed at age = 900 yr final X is 9.58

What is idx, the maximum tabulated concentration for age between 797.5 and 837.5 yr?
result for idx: 10.4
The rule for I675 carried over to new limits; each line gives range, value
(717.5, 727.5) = 9.81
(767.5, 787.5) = 9.96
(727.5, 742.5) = 9.64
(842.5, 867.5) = 9.68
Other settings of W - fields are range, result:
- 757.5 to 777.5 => 9.92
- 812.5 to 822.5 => 9.53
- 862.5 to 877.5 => 9.36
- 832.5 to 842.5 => 9.71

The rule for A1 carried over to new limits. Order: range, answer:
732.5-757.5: 9.71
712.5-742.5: 9.81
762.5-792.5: 10.1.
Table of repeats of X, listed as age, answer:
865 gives 9.6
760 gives 9.72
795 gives 10.3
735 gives 9.53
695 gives 9.71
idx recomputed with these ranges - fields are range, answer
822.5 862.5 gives 10.2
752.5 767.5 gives 10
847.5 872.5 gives 9.93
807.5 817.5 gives 9.85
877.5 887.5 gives 9.11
